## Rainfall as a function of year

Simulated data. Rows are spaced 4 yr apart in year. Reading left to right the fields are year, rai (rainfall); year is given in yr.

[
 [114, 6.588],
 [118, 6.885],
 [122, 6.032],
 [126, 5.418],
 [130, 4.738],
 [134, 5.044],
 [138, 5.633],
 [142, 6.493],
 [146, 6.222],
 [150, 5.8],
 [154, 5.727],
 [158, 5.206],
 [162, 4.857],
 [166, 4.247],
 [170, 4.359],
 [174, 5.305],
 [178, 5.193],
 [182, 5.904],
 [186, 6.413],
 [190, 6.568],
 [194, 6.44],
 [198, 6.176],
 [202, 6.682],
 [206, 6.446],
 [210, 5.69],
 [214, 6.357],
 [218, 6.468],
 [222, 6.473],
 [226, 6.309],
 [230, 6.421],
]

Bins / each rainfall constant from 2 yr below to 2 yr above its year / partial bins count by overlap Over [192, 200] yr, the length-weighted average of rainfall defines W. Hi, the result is 6.31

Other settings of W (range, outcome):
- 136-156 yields 5.98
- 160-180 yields 4.79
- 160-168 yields 4.55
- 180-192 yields 6.29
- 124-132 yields 5.08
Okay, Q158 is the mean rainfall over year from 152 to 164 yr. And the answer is 5.26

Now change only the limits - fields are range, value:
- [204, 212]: 6.07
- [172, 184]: 5.47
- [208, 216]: 6.02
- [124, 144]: 5.47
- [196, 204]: 6.43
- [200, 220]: 6.33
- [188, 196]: 6.5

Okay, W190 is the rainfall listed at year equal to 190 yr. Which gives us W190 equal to 6.568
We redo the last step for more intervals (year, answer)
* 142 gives 6.493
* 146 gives 6.222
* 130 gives 4.738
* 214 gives 6.357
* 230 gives 6.421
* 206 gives 6.446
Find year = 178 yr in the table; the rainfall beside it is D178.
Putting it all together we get 5.193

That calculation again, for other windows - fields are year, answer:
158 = 5.206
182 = 5.904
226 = 6.309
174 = 5.305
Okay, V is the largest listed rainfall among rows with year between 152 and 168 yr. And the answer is 5.727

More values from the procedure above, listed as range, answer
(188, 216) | 6.682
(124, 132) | 5.418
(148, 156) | 5.8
